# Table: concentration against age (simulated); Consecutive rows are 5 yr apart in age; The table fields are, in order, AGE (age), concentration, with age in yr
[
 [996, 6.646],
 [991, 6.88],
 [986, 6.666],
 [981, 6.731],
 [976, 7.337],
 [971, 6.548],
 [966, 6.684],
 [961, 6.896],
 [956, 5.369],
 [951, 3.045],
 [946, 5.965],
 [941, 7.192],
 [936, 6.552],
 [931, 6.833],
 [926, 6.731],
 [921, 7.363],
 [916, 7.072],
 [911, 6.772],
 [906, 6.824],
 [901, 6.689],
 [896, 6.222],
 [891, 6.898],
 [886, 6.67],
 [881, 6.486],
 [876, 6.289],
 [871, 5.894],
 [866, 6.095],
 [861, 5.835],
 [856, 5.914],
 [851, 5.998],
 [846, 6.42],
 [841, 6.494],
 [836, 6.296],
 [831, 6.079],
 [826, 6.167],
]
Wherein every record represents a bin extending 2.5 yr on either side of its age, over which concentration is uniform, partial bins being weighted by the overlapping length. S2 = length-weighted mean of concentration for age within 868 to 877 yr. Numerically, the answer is 6.06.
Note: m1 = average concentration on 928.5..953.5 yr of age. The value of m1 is 5.92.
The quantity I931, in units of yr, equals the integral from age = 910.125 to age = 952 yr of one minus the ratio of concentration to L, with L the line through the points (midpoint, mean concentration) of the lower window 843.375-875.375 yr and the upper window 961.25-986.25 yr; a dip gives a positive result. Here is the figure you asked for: 0.1 yr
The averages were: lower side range 6.04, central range 6.5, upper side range 6.81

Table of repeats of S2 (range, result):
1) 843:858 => 6.13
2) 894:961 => 6.38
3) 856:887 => 6.17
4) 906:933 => 6.94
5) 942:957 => 4.98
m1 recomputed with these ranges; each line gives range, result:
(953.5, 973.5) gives 6.37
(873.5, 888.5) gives 6.48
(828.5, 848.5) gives 6.32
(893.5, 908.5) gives 6.58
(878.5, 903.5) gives 6.59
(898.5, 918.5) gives 6.84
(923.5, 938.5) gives 6.71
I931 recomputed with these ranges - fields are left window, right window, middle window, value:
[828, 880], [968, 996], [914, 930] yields -1.3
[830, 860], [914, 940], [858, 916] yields 1.1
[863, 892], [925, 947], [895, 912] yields -0.4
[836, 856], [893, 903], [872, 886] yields 0.0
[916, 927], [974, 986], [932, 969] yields 5.4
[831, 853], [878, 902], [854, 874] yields 1.5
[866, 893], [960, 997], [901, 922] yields -1.3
